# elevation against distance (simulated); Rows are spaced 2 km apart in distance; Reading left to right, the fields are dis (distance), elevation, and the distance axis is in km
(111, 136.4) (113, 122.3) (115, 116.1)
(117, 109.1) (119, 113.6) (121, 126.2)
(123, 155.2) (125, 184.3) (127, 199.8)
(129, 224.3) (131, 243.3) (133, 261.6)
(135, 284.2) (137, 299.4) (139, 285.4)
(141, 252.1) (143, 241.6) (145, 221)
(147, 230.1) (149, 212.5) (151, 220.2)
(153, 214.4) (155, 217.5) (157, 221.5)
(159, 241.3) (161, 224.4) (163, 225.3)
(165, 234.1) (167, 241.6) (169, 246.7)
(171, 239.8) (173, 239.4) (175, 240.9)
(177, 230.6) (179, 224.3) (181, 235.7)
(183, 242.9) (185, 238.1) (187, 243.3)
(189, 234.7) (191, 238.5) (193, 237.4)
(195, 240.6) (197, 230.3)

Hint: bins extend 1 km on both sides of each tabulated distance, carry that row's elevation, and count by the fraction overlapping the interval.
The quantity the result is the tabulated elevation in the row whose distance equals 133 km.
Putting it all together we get 261.6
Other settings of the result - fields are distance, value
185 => 238.1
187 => 243.3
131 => 243.3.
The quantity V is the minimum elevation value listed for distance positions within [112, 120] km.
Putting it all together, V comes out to 109.1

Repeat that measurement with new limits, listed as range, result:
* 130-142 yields 243.3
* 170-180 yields 224.3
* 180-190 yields 234.7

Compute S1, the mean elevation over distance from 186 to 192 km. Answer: 239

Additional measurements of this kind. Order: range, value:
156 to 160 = 231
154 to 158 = 220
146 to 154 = 219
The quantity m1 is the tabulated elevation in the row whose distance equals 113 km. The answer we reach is 122.3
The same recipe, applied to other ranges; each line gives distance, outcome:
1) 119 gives 113.6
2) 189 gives 234.7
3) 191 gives 238.5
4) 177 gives 230.6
